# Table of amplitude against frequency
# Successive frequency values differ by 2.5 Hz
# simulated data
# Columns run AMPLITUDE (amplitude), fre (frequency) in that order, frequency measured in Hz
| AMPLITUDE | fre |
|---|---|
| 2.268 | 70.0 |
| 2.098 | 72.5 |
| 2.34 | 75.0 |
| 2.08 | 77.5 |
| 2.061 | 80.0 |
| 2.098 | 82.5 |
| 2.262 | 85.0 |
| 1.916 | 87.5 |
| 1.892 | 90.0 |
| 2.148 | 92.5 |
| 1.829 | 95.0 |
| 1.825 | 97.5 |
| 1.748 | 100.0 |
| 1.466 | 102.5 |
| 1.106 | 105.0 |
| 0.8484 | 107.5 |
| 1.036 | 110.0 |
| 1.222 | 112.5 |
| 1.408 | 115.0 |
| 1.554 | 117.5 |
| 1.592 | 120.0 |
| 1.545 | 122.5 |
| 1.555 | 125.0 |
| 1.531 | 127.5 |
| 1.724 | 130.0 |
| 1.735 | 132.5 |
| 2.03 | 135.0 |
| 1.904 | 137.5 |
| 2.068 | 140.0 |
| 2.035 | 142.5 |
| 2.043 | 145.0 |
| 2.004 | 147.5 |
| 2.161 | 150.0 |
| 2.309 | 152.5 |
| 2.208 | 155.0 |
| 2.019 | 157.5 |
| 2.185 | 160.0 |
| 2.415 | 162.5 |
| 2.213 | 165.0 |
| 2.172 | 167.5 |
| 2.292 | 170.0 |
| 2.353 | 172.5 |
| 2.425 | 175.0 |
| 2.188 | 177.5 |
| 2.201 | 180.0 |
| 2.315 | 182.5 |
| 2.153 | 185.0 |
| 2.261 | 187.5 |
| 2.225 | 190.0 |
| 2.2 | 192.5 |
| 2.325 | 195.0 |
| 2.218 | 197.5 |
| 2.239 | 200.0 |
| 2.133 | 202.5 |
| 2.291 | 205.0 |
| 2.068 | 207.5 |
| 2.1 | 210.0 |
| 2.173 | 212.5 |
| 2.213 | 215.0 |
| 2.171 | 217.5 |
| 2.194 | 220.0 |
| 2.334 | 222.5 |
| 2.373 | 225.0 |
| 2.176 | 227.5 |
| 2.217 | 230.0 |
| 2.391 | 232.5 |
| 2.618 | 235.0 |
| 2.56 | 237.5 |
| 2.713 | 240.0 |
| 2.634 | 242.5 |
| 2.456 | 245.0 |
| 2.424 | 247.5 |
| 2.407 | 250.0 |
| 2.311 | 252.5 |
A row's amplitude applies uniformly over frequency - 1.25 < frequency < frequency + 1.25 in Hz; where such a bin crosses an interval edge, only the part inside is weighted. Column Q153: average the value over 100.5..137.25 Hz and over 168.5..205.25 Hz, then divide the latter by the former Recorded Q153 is 1.53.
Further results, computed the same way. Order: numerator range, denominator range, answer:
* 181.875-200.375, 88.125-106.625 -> 1.31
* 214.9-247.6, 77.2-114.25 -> 1.42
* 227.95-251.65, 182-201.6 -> 1.11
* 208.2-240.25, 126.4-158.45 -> 1.16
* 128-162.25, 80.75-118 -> 1.25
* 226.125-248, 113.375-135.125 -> 1.54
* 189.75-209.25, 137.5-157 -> 1.05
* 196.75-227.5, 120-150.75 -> 1.20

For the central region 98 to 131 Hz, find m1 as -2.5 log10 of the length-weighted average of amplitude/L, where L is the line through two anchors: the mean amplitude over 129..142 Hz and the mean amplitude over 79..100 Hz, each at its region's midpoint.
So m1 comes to 0.34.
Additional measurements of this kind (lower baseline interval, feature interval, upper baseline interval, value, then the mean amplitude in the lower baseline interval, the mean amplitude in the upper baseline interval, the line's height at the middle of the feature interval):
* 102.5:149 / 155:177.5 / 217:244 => -0.18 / 1.61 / 2.41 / 1.92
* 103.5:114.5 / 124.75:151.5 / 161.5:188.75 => -0.18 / 1.09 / 2.27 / 1.61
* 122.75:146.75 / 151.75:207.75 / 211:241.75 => -0.08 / 1.84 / 2.35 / 2.09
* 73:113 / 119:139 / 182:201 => 0.14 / 1.76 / 2.24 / 1.93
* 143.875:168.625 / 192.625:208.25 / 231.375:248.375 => 0.07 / 2.17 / 2.55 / 2.37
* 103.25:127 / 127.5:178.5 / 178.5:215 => -0.21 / 1.33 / 2.21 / 1.74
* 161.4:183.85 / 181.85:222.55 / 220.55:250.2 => 0.07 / 2.28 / 2.44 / 2.36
